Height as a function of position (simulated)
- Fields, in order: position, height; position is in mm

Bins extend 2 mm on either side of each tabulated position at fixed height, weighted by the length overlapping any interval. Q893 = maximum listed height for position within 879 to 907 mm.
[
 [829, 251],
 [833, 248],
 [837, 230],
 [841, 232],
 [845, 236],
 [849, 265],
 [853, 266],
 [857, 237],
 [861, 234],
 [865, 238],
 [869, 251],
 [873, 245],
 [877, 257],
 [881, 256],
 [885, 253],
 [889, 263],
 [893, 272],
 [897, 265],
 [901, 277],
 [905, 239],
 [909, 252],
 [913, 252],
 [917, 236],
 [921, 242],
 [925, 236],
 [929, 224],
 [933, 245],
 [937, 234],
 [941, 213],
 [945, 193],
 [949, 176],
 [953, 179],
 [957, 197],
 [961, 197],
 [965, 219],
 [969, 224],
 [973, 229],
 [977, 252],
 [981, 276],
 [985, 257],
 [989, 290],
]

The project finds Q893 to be 277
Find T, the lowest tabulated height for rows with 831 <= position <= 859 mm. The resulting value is 230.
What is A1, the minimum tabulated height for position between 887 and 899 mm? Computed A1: 263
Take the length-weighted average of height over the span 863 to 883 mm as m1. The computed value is 249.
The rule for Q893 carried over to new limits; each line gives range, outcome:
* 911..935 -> 252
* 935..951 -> 234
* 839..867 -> 266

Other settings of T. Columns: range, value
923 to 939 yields 224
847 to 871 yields 234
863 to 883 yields 238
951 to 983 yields 179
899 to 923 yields 236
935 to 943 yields 213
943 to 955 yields 176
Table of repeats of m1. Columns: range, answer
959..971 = 213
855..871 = 240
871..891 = 255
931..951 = 212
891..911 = 261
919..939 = 236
